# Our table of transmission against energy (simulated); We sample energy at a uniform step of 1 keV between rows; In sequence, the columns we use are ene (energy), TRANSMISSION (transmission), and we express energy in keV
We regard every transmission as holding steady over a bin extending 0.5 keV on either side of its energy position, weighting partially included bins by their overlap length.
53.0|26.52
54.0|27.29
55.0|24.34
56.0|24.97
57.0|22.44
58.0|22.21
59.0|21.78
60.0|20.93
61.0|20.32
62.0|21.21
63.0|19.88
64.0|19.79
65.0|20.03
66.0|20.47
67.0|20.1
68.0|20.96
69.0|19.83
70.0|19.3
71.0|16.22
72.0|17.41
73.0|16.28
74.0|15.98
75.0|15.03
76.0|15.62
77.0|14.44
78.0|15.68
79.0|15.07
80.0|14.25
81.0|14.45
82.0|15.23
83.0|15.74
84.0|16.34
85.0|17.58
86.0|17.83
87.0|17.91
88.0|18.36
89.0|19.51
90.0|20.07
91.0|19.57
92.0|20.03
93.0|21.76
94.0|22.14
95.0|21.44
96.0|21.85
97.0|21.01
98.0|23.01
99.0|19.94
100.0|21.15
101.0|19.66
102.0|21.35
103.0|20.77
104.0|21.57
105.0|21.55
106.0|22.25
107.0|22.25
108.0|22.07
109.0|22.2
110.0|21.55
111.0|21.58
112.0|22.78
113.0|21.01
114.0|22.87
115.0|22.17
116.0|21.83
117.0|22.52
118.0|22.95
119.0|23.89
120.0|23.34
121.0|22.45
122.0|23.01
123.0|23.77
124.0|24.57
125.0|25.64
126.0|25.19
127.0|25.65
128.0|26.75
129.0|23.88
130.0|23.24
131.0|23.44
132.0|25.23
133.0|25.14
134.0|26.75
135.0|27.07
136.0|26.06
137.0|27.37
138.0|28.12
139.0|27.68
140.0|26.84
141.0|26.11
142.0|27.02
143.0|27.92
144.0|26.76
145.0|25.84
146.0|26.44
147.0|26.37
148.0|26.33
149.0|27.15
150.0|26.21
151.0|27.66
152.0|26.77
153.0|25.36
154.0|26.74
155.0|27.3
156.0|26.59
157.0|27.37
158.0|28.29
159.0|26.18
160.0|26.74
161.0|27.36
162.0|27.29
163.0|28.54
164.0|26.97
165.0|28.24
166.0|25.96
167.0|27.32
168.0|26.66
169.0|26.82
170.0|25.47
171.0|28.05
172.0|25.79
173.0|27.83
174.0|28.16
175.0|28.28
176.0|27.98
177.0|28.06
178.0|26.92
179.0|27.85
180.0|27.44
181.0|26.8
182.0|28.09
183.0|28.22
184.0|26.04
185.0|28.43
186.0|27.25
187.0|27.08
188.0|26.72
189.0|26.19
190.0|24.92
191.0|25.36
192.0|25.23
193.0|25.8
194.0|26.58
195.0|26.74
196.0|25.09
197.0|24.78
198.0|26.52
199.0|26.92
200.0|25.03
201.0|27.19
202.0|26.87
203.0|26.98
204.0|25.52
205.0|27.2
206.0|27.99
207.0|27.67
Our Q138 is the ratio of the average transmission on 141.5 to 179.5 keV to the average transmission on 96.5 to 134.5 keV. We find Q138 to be 1.2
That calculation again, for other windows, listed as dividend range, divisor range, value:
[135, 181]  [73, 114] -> 1.40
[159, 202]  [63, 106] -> 1.43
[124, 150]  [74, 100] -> 1.44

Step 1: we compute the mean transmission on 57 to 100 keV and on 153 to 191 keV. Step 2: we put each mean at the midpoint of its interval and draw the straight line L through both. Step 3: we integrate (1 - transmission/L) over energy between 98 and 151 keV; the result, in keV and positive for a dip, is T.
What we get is -2.8 keV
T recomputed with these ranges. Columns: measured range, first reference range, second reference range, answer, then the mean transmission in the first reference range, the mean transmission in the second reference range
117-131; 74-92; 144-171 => -1.1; 16.7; 26.9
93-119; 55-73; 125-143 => 2.2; 20.5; 26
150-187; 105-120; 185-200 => -3.3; 22.3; 26.1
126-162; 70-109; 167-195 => -4.3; 18.8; 27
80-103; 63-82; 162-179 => 0.0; 17.3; 27.3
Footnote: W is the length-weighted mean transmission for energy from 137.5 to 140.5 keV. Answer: 27.5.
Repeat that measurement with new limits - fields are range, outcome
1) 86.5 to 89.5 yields 18.6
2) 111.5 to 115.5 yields 22.2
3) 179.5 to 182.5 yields 27.4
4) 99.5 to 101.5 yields 20.4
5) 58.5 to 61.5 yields 21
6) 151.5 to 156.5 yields 26.6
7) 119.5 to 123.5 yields 23.1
